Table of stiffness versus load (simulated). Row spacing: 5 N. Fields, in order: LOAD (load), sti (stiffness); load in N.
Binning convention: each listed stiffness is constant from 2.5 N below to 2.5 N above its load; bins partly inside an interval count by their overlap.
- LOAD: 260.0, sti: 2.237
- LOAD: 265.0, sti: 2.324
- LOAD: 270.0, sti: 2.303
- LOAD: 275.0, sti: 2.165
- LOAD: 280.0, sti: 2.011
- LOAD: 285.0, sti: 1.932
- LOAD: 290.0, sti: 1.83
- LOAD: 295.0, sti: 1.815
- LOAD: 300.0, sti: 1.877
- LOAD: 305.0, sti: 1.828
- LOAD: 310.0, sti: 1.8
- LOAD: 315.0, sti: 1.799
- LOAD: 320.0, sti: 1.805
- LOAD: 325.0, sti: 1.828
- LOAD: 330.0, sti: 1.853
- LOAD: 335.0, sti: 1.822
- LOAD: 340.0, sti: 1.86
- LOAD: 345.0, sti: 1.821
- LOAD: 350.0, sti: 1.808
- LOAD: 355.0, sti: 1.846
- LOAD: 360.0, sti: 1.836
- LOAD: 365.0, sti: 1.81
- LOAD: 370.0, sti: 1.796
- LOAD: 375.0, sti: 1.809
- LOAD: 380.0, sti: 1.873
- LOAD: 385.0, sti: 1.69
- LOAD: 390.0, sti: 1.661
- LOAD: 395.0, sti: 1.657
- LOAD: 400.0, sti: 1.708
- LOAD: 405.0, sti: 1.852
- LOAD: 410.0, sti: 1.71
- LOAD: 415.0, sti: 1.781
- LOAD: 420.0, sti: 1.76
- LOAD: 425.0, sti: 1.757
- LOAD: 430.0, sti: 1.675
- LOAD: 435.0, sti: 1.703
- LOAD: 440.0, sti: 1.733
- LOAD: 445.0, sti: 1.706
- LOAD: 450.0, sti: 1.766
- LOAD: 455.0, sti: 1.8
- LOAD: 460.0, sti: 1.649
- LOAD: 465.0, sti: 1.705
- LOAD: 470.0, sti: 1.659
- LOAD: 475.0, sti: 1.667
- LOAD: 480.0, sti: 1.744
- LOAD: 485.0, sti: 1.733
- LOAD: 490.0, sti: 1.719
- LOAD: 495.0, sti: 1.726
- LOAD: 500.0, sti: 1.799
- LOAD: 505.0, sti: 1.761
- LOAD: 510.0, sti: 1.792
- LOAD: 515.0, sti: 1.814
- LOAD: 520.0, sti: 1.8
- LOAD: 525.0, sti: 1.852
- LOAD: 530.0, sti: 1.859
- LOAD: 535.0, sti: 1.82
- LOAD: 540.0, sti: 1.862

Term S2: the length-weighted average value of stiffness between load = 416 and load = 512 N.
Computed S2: 1.73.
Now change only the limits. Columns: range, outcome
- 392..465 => 1.73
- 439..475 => 1.71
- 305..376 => 1.82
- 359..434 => 1.76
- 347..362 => 1.83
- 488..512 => 1.76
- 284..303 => 1.86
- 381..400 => 1.69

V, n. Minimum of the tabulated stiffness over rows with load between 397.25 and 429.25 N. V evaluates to 1.708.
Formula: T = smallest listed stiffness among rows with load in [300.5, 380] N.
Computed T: 1.796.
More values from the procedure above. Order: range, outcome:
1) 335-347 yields 1.821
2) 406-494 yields 1.649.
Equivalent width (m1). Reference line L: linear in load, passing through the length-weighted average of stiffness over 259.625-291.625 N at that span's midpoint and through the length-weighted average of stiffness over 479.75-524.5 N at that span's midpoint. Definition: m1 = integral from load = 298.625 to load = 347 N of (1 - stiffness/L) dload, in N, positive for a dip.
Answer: 5.1 N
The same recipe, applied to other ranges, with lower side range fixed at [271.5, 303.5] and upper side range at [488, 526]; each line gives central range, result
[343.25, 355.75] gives 0.5 N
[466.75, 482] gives 1.0 N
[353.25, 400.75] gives 2.8 N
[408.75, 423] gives 0.7 N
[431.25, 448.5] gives 1.1 N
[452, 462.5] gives 0.5 N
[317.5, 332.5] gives 0.7 N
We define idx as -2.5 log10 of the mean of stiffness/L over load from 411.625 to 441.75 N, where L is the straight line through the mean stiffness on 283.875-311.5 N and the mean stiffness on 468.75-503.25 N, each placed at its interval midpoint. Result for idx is 0.02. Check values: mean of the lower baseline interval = 1.84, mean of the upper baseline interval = 1.72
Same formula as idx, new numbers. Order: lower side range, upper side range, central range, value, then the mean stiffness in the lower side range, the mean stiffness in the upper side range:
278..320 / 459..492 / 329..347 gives -0.010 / 1.86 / 1.7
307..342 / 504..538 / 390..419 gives 0.052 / 1.82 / 1.82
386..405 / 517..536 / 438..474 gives 0.029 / 1.7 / 1.83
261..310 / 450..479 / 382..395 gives 0.094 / 2.01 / 1.7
